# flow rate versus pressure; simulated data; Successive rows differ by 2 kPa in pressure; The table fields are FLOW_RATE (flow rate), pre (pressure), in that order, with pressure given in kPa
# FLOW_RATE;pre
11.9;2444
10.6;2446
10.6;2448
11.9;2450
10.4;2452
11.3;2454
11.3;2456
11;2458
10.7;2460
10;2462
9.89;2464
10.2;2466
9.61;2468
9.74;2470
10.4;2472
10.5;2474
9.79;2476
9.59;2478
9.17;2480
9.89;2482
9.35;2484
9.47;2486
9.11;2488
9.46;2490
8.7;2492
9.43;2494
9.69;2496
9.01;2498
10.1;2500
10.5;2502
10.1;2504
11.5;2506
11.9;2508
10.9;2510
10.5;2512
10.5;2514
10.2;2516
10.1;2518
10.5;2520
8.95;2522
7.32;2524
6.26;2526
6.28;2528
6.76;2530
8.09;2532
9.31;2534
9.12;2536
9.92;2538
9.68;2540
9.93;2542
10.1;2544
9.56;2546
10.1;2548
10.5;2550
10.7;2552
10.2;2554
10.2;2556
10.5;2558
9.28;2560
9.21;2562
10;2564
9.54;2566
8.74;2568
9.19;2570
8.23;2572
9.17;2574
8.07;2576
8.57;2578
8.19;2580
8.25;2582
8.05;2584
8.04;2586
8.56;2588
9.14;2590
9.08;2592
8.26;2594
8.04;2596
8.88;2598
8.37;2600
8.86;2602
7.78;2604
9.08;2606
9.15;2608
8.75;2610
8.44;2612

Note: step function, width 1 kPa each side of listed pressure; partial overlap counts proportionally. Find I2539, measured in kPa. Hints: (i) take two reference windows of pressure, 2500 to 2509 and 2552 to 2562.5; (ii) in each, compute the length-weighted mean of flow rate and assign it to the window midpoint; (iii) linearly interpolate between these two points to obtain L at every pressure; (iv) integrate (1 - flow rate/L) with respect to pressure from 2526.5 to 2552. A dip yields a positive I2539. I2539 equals 2.9 kPa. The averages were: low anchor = 10.9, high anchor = 9.99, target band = 9.12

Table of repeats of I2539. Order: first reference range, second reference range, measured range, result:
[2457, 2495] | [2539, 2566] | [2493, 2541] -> 2.2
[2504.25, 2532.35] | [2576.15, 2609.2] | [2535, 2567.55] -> -3.4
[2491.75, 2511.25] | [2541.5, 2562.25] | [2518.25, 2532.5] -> 3.2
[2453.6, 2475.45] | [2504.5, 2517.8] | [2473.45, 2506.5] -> 2.9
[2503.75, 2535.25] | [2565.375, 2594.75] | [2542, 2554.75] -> -1.7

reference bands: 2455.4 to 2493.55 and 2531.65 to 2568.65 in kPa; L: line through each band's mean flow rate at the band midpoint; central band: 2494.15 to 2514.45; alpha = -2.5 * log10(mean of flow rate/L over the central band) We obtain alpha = -0.06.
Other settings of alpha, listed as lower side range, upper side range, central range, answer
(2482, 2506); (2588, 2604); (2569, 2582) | 0.03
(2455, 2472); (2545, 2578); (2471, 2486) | 0.04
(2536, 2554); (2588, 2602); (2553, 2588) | 0.04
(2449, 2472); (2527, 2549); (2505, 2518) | -0.14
